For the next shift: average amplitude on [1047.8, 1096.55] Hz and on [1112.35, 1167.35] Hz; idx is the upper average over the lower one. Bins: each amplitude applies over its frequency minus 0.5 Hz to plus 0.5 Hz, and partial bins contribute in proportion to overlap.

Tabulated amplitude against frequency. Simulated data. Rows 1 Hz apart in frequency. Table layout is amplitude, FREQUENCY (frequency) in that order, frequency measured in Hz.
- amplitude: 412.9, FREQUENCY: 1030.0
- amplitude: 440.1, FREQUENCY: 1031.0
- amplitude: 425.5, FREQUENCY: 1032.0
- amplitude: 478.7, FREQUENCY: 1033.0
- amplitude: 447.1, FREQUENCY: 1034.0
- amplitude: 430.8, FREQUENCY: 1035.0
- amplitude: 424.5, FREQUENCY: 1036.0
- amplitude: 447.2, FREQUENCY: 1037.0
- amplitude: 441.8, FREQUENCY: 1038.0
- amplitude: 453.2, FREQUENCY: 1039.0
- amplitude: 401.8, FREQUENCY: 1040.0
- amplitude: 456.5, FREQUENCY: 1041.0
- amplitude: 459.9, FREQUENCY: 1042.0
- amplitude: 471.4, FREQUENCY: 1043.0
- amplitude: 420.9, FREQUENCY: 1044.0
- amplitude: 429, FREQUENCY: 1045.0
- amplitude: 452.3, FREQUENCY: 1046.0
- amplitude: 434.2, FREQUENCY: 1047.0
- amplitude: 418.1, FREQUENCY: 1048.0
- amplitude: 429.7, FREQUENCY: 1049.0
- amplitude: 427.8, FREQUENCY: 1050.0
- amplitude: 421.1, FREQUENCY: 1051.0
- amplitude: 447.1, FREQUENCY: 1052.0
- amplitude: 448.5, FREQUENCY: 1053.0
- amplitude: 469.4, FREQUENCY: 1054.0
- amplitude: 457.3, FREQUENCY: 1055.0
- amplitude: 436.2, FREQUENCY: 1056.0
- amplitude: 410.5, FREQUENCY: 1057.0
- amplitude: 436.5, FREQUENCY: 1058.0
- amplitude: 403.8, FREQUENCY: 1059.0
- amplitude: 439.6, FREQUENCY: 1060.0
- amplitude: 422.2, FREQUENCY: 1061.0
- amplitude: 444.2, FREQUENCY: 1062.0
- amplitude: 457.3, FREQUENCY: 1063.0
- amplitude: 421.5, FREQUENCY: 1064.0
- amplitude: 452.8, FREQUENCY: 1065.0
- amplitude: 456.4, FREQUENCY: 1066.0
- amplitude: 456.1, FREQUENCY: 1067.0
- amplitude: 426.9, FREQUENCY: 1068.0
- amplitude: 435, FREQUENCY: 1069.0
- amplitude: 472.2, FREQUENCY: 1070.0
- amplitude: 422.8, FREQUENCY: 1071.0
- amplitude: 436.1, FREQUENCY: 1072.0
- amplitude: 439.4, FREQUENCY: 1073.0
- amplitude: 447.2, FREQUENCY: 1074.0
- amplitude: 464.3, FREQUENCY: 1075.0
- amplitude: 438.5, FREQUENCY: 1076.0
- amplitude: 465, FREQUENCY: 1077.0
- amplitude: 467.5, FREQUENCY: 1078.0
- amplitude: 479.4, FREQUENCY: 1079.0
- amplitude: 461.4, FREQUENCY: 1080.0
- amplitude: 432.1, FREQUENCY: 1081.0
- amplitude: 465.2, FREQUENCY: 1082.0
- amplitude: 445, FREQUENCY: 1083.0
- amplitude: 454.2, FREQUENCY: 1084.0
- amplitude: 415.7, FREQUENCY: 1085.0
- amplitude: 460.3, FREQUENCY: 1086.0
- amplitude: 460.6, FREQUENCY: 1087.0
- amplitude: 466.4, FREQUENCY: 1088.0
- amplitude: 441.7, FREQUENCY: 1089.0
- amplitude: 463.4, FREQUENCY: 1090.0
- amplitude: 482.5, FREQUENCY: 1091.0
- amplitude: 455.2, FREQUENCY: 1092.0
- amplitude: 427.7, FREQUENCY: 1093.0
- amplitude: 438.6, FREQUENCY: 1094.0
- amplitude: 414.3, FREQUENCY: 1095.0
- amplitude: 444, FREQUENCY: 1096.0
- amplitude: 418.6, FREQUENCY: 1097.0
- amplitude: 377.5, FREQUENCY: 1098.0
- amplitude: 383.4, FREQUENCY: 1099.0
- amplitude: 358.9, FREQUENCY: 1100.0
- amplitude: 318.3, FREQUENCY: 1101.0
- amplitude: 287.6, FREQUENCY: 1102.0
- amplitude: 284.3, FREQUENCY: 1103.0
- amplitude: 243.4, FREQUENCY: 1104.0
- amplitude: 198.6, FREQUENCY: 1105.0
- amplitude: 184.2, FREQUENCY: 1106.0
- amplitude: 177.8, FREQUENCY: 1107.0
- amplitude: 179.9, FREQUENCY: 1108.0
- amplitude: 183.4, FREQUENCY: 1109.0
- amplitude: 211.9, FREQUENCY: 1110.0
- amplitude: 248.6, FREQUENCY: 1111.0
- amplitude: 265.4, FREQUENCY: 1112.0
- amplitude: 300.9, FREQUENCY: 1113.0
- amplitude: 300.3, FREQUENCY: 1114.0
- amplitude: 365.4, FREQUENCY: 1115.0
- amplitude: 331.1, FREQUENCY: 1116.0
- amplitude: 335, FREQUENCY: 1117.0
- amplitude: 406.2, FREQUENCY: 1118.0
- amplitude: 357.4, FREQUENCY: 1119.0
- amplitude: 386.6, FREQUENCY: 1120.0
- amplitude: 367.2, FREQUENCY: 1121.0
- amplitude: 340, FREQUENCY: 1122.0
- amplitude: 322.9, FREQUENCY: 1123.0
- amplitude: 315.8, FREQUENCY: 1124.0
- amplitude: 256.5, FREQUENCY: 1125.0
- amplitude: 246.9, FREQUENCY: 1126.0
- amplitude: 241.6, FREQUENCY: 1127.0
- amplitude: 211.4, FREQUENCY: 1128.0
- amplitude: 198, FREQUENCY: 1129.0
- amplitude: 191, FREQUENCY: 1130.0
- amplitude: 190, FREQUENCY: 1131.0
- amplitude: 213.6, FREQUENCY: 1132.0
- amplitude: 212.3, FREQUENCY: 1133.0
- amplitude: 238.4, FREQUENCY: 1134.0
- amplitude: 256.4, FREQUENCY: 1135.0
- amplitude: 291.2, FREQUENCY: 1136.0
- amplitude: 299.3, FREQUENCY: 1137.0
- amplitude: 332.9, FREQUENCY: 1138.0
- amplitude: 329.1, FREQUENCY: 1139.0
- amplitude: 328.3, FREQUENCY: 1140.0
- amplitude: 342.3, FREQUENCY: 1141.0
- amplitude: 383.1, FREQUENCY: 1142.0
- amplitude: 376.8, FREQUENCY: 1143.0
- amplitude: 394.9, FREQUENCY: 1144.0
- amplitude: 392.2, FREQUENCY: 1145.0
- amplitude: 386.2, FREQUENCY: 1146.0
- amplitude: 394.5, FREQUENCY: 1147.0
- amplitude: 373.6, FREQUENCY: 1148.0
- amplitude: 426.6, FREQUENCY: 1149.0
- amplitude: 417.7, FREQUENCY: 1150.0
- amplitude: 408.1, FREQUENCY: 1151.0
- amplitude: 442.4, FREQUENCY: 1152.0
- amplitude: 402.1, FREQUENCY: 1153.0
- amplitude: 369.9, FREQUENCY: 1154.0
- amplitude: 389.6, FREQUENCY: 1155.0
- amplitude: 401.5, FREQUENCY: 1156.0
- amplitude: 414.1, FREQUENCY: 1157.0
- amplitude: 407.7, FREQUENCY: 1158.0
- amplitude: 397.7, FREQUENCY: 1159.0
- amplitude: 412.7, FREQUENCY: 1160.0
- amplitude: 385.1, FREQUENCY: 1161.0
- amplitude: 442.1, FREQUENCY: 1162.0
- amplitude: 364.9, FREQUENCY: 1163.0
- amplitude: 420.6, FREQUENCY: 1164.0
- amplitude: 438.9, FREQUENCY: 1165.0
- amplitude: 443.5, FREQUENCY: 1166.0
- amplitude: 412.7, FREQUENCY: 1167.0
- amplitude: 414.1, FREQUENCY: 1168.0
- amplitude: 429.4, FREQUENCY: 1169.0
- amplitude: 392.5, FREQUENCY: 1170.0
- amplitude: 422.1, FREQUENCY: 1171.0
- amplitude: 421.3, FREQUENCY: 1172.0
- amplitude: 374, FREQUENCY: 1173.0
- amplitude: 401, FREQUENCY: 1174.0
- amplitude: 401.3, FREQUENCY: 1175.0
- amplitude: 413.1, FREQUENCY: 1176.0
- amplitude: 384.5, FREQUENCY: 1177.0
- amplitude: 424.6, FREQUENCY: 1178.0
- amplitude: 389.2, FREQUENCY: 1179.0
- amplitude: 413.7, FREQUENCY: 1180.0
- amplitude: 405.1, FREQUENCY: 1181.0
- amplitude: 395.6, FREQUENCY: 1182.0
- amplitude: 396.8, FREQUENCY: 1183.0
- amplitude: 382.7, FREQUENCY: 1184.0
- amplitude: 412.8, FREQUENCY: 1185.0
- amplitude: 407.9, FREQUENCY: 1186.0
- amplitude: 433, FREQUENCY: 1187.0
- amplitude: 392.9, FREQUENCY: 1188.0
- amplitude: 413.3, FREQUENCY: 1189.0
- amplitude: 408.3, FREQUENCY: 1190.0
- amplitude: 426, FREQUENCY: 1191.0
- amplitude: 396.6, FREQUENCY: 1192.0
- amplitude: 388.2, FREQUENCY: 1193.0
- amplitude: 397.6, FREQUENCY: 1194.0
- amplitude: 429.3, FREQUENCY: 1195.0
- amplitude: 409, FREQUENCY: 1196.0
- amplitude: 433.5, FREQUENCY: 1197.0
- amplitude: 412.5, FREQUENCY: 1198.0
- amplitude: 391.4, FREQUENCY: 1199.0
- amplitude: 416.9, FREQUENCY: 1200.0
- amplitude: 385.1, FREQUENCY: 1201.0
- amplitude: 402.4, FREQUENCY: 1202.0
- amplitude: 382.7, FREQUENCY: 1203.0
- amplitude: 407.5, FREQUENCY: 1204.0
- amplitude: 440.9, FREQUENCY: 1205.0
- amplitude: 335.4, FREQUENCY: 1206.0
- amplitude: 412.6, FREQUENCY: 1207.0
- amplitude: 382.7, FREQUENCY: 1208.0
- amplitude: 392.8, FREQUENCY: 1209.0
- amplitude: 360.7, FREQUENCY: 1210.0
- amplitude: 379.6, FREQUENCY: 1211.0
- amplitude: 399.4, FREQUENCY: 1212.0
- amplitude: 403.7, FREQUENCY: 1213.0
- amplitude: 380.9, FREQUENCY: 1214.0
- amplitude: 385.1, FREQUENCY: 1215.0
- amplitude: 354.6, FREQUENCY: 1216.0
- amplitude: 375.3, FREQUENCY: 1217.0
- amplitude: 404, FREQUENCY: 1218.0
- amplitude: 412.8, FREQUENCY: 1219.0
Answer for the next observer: 0.78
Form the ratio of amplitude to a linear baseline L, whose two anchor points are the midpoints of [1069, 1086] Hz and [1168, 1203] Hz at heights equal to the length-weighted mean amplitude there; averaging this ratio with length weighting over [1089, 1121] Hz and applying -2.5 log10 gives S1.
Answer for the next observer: 0.30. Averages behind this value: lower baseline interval 450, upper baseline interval 406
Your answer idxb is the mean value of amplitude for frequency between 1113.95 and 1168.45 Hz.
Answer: 348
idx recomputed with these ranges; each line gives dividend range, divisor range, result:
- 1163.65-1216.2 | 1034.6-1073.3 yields 0.92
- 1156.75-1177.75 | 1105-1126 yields 1.42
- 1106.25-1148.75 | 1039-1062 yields 0.68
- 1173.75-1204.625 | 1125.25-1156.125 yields 1.25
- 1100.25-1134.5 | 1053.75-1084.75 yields 0.60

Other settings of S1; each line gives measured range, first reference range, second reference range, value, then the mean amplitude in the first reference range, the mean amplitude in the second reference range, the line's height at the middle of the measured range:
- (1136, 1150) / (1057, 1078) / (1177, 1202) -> 0.15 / 442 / 406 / 420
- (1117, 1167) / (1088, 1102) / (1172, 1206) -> 0.18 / 414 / 404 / 409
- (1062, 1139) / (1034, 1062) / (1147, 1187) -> 0.19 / 437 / 407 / 424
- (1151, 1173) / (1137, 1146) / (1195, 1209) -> -0.10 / 358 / 402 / 373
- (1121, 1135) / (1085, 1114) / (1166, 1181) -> 0.42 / 343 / 408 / 368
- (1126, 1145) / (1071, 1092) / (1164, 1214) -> 0.46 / 454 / 404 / 429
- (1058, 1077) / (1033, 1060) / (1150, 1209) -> -0.02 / 438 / 406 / 433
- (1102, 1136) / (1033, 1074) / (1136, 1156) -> 0.43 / 440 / 377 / 395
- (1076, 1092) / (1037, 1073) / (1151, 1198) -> -0.06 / 439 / 408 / 432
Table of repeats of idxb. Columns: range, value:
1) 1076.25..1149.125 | 342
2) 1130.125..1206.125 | 385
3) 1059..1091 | 449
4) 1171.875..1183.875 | 400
